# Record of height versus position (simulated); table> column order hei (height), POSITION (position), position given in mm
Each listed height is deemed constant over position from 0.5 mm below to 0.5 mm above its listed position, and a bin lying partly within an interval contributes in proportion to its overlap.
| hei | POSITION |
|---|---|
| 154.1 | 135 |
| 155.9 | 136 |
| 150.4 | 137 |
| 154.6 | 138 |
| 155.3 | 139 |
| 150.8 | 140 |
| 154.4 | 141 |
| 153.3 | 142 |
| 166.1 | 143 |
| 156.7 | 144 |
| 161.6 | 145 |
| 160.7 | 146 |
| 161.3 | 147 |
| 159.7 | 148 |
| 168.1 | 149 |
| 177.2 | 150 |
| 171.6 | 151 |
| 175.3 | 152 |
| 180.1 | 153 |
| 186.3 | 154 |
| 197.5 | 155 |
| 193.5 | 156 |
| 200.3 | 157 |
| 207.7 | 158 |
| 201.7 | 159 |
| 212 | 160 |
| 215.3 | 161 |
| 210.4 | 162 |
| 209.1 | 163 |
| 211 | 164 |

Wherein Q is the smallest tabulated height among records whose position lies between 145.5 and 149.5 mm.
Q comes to 159.7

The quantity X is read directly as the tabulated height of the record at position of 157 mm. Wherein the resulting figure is 200.3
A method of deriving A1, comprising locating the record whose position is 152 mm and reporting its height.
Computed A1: 175.3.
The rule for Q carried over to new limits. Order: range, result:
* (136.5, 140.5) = 150.4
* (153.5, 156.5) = 186.3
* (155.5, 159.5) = 193.5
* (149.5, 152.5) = 171.6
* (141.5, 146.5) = 153.3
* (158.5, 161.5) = 201.7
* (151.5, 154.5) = 175.3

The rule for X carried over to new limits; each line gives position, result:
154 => 186.3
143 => 166.1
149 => 168.1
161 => 215.3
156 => 193.5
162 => 210.4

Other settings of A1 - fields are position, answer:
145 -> 161.6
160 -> 212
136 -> 155.9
